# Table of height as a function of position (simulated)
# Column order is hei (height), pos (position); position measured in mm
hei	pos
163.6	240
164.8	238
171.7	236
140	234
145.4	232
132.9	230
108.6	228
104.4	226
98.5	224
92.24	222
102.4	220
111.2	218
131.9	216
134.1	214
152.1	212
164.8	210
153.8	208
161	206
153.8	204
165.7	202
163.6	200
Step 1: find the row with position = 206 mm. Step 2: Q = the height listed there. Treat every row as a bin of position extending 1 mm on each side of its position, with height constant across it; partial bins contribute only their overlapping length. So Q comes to 161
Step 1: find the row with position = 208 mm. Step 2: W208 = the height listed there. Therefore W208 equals 153.8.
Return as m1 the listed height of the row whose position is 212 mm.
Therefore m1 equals 152.1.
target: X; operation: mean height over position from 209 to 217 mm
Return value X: 146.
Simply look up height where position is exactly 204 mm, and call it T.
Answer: 153.8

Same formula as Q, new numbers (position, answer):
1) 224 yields 98.5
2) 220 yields 102.4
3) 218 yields 111.2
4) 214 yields 134.1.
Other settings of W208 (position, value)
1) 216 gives 131.9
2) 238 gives 164.8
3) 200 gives 163.6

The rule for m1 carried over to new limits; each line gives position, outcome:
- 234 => 140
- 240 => 163.6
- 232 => 145.4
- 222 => 92.24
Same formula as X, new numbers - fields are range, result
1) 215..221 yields 115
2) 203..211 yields 158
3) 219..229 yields 101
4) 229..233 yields 139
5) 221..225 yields 95.4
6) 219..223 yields 97.3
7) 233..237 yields 156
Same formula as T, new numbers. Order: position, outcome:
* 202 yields 165.7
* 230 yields 132.9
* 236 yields 171.7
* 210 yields 164.8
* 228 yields 108.6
